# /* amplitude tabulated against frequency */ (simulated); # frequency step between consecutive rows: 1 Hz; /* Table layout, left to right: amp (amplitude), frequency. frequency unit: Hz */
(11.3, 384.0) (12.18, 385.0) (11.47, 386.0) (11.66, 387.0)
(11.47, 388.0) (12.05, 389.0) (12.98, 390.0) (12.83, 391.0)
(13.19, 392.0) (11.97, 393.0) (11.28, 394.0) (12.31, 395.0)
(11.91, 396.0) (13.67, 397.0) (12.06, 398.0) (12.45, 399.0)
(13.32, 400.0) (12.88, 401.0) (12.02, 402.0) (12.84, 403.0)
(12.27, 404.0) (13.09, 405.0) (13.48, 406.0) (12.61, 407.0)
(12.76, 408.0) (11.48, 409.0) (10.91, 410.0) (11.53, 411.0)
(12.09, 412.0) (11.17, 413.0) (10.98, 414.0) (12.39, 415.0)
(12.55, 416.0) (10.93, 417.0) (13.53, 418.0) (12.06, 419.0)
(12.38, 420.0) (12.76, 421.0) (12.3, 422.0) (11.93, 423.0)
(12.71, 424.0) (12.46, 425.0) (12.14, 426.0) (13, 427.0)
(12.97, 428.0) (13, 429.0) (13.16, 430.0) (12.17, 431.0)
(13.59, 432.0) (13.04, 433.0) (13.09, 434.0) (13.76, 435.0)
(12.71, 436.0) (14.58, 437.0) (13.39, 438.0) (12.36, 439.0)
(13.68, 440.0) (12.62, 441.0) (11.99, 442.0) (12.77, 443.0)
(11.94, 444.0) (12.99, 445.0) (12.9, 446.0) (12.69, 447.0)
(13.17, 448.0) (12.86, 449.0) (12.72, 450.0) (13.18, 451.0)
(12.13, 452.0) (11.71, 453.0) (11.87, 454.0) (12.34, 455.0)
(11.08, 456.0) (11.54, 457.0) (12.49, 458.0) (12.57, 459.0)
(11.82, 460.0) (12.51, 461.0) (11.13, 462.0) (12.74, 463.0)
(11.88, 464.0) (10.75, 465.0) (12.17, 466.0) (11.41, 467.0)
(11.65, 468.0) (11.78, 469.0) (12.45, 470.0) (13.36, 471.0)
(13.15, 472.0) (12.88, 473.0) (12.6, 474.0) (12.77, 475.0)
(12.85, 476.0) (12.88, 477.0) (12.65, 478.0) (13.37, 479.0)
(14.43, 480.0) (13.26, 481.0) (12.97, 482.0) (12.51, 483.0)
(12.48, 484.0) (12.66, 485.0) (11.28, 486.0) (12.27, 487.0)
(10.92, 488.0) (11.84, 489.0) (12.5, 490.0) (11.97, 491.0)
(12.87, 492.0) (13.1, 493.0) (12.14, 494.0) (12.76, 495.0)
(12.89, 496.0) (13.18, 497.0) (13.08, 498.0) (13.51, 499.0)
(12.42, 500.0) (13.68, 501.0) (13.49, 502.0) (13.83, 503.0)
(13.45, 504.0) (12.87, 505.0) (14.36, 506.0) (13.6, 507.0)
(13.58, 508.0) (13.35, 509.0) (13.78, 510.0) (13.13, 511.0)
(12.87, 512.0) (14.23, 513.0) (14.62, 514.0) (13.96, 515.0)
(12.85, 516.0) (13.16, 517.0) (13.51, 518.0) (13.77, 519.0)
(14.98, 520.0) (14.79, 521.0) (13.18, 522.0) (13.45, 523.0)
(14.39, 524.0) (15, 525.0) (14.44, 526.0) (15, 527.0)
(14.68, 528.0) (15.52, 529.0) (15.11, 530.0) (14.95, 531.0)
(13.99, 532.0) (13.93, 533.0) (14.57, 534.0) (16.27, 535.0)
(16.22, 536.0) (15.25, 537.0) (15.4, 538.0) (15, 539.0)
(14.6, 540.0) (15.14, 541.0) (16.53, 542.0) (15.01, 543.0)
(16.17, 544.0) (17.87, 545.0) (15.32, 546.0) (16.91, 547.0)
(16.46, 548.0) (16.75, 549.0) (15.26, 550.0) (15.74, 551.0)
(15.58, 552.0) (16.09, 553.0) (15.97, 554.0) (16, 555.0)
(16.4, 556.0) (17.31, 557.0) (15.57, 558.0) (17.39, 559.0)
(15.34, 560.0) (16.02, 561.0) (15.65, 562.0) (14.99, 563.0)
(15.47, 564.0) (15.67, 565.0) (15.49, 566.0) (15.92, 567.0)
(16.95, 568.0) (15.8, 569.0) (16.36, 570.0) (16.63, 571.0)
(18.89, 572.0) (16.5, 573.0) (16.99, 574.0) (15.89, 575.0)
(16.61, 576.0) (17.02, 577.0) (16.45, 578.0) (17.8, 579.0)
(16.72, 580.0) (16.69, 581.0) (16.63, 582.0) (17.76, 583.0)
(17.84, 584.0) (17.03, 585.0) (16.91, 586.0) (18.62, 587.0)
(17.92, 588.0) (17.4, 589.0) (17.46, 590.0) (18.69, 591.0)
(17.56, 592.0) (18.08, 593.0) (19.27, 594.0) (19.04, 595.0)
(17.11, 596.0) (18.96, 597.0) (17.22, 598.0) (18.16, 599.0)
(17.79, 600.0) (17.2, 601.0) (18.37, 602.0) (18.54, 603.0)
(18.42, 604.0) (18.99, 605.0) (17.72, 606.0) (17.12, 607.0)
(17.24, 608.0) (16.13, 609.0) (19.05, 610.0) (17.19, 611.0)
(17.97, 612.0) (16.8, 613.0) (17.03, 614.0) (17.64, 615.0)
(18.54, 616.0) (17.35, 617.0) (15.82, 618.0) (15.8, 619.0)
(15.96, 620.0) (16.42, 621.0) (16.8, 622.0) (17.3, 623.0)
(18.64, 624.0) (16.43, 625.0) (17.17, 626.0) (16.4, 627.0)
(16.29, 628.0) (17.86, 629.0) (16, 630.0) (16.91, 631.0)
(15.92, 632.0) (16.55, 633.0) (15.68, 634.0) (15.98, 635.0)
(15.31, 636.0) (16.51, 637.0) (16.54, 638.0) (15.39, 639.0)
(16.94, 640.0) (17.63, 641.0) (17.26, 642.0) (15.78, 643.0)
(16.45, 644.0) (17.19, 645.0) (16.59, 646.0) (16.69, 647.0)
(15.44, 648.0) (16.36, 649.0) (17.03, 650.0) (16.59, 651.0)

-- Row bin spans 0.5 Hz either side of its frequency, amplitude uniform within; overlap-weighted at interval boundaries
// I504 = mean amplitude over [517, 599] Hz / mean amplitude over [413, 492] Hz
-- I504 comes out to 1.29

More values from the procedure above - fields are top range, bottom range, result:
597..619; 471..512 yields 1.36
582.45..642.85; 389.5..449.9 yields 1.37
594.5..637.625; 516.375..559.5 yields 1.12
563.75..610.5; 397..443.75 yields 1.38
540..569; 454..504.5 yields 1.28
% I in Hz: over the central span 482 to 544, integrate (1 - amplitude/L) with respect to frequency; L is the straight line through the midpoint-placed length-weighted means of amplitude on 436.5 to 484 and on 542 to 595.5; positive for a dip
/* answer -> 3.4 Hz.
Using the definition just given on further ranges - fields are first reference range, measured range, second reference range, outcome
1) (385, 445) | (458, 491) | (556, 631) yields 3.9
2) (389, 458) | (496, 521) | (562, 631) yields 2.1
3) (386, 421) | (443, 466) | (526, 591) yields 2.2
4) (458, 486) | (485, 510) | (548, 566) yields 1.2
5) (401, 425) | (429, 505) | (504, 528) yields 2.6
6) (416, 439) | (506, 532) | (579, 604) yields 2.5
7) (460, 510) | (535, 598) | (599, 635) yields -4.7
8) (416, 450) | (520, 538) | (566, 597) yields 1.1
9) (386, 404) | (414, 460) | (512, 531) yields 1.4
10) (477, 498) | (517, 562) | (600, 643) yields -3.2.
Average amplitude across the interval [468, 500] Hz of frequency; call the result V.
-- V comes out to 12.7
